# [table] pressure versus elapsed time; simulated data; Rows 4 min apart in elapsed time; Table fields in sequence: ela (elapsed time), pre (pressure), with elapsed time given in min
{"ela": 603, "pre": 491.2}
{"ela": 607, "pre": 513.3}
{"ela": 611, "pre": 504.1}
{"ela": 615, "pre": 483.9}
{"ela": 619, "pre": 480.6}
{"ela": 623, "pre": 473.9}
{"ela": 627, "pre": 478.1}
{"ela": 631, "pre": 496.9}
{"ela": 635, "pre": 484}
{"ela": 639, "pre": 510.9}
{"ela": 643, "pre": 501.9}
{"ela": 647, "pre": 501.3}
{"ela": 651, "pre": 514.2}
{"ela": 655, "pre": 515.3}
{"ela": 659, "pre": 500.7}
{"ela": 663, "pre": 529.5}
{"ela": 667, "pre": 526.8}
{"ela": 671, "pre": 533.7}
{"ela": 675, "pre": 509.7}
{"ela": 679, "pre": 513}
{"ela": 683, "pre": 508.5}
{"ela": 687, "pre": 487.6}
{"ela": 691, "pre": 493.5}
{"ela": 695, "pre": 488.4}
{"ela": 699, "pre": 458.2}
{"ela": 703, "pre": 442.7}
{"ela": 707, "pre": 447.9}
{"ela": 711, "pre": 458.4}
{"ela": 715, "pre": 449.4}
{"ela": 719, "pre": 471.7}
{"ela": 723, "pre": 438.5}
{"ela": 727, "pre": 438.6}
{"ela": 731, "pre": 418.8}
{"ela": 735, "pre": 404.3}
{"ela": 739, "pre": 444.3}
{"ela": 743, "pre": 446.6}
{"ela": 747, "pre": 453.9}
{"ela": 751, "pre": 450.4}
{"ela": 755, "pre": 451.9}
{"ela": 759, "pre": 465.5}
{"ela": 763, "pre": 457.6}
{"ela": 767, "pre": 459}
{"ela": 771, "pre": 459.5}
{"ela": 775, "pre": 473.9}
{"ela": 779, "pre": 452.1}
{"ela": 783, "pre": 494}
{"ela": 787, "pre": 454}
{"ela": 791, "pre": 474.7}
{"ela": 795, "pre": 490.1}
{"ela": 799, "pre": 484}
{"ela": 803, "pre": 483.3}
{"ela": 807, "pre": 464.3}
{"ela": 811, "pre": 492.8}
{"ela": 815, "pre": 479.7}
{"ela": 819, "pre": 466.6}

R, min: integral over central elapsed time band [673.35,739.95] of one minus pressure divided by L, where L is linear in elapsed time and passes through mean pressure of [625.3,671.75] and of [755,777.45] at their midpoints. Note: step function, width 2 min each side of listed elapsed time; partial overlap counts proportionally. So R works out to 3.02 min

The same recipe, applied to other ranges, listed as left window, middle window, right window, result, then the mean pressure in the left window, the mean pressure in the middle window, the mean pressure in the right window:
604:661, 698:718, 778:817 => 1.48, 497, 452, 478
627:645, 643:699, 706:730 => -3.65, 496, 507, 450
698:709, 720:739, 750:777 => 1.01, 449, 430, 460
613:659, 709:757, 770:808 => 3.74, 495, 444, 474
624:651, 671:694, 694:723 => -1.62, 496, 505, 457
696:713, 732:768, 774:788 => 1.24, 454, 447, 469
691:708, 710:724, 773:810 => 0.32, 464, 455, 475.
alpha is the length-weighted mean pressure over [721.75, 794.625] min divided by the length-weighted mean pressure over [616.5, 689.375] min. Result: 0.90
